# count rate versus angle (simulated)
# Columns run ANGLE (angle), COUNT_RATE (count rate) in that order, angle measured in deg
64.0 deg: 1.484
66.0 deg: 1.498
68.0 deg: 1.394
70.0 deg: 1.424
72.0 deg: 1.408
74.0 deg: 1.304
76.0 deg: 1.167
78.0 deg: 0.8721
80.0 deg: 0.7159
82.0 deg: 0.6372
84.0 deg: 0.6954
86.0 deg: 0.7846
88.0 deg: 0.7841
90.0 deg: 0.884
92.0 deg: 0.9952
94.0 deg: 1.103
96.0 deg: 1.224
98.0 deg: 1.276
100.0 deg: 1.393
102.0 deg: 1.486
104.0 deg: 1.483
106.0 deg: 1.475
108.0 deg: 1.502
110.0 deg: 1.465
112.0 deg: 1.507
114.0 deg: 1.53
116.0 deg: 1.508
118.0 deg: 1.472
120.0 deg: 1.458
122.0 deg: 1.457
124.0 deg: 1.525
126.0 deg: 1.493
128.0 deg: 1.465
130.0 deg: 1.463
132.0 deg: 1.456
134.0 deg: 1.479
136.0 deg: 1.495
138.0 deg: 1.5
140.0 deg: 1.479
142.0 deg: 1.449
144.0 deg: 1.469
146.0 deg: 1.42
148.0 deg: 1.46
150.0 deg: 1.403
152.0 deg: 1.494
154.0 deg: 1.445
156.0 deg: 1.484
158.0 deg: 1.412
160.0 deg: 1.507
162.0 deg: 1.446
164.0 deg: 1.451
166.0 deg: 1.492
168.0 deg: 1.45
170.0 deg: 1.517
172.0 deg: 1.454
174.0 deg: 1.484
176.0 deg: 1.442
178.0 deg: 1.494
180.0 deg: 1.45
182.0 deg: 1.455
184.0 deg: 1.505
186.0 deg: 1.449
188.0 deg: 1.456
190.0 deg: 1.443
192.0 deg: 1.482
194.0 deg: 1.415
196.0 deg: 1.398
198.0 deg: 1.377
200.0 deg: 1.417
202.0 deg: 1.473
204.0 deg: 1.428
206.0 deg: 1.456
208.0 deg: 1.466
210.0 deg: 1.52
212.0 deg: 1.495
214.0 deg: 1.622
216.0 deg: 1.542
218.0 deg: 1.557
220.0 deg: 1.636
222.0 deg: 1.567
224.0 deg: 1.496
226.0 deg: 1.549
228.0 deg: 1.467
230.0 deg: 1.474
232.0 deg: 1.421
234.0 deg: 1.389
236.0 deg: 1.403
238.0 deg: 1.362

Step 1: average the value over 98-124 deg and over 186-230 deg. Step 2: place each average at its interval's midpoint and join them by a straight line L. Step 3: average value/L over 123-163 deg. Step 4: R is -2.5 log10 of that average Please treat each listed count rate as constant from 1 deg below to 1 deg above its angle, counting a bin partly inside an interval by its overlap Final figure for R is 0.007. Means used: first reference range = 1.47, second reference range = 1.49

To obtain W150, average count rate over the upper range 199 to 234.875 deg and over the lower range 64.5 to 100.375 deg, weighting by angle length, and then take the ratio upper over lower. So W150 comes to 1.38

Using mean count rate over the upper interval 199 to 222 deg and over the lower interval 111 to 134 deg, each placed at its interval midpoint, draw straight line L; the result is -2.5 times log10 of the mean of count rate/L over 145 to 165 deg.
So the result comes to 0.03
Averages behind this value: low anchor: 1.48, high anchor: 1.51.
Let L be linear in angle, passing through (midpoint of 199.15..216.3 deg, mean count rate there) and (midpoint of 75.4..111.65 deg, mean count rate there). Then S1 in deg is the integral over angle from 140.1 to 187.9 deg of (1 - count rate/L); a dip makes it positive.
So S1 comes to -4.2 deg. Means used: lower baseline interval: 1.11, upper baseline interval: 1.49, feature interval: 1.46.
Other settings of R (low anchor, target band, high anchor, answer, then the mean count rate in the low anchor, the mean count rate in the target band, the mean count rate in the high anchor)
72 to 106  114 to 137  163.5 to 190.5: -0.20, 1.07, 1.48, 1.47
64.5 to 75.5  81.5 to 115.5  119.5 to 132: 0.20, 1.4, 1.2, 1.48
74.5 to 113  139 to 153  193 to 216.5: -0.13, 1.13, 1.45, 1.47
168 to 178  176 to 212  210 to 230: 0.04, 1.47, 1.45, 1.54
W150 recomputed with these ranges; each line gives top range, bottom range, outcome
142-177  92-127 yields 1.03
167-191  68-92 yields 1.48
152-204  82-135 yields 1.11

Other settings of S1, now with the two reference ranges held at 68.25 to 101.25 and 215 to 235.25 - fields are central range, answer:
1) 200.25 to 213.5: -0.2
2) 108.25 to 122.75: -4.2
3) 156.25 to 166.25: -1.2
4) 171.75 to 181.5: -0.8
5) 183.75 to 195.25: -0.5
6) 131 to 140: -2.0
